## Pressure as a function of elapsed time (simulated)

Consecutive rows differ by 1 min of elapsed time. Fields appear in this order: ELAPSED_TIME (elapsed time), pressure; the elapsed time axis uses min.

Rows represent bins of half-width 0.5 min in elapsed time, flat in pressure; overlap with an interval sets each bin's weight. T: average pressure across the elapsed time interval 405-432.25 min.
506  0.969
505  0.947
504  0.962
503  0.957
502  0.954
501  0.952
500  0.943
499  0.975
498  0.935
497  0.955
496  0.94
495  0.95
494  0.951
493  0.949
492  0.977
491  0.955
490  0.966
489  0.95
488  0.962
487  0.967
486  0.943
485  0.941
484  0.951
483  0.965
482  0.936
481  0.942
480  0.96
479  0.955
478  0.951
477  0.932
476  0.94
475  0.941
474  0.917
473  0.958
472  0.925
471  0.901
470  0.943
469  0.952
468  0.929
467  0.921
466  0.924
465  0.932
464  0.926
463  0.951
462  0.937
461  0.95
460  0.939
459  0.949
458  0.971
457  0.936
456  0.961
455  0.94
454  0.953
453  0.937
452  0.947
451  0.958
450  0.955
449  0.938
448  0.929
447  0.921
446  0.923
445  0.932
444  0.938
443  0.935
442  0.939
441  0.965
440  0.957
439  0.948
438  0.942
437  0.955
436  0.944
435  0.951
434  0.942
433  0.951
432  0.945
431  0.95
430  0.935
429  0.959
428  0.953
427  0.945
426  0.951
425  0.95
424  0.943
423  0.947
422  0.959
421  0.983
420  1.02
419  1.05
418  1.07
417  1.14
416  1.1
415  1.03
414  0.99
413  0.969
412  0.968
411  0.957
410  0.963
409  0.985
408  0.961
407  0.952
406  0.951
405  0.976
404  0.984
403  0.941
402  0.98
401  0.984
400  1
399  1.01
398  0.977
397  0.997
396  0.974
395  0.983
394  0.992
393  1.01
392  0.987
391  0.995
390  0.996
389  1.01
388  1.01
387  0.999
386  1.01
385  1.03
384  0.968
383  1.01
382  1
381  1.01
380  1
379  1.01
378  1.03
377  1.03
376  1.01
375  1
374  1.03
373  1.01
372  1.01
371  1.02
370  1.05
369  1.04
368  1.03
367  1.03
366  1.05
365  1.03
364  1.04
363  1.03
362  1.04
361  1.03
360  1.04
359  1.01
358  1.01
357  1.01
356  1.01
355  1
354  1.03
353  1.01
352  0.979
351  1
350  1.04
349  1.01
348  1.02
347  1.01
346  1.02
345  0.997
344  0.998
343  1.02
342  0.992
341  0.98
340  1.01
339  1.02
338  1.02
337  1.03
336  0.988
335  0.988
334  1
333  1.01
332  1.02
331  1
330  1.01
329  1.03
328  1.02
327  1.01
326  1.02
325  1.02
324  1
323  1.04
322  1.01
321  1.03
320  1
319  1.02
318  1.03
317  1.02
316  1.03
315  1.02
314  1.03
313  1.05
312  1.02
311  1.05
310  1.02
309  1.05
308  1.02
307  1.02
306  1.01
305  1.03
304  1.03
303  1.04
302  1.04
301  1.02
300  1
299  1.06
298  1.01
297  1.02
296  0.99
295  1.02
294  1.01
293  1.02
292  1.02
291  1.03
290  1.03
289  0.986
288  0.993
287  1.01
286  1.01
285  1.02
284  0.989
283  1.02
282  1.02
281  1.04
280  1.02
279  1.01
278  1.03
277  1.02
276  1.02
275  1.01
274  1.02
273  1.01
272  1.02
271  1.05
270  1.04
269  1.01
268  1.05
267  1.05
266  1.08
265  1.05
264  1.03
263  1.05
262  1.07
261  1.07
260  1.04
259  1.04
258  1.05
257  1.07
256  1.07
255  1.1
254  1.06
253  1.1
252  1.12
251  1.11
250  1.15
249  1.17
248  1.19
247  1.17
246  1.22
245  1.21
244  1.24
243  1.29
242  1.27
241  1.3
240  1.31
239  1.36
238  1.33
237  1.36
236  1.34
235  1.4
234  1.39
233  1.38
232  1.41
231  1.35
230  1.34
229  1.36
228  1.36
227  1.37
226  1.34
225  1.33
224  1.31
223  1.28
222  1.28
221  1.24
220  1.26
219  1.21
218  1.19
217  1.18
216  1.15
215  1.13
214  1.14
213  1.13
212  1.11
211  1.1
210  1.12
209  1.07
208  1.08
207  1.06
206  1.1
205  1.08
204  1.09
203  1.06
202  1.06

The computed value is 0.983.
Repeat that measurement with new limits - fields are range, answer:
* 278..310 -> 1.02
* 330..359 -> 1.01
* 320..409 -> 1.01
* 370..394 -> 1.01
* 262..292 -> 1.03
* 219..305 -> 1.13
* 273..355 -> 1.02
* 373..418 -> 0.999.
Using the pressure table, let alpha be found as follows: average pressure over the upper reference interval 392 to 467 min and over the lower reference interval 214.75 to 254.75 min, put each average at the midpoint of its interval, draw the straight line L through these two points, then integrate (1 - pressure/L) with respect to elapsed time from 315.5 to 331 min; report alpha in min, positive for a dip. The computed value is 1.5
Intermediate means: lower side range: 1.26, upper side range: 0.965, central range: 1.02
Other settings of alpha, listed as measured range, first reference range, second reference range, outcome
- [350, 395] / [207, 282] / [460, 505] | 1.4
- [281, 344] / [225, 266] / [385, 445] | 5.8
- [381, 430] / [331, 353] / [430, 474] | -1.0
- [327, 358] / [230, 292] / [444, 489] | 1.2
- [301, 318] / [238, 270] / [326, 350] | 0.4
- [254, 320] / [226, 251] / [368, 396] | 9.4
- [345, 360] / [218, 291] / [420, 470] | 0.5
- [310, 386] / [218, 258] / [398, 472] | 5.1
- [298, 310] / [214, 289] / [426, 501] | 0.8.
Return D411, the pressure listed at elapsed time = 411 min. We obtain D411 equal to 0.957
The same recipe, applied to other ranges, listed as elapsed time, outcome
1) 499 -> 0.975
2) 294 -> 1.01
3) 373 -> 1.01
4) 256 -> 1.07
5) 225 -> 1.33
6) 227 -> 1.37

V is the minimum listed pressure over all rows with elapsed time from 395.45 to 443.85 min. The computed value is 0.935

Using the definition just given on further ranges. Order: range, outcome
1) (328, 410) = 0.941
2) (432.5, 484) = 0.901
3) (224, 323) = 0.986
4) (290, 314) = 0.99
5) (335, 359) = 0.979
